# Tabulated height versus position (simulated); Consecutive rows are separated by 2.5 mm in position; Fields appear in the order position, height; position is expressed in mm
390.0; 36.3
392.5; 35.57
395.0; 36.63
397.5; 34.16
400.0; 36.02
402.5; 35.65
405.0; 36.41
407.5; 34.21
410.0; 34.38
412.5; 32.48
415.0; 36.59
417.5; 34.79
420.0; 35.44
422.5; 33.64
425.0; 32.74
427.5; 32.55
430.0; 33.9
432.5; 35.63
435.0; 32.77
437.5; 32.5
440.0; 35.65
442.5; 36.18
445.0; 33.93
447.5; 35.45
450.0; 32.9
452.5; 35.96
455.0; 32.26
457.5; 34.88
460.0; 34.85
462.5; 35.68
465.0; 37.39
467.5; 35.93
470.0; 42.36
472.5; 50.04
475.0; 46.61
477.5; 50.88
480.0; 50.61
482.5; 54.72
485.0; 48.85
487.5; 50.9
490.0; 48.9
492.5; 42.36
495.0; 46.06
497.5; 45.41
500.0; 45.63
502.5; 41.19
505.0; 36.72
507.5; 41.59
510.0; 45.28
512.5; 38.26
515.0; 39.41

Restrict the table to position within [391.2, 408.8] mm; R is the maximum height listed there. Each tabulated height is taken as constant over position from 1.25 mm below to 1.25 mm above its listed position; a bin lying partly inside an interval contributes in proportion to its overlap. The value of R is 36.63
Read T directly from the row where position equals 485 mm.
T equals 48.85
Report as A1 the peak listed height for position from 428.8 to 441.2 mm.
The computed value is 35.65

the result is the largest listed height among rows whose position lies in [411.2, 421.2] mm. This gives 36.59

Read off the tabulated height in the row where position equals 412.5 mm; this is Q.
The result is 32.48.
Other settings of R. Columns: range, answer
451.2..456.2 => 35.96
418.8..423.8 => 35.44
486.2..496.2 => 50.9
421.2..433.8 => 35.63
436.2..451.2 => 36.18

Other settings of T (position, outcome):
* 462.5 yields 35.68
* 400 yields 36.02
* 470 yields 42.36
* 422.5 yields 33.64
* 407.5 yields 34.21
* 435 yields 32.77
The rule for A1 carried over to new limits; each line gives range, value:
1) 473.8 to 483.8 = 54.72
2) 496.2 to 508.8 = 45.63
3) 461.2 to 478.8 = 50.88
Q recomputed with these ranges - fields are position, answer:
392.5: 35.57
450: 32.9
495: 46.06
